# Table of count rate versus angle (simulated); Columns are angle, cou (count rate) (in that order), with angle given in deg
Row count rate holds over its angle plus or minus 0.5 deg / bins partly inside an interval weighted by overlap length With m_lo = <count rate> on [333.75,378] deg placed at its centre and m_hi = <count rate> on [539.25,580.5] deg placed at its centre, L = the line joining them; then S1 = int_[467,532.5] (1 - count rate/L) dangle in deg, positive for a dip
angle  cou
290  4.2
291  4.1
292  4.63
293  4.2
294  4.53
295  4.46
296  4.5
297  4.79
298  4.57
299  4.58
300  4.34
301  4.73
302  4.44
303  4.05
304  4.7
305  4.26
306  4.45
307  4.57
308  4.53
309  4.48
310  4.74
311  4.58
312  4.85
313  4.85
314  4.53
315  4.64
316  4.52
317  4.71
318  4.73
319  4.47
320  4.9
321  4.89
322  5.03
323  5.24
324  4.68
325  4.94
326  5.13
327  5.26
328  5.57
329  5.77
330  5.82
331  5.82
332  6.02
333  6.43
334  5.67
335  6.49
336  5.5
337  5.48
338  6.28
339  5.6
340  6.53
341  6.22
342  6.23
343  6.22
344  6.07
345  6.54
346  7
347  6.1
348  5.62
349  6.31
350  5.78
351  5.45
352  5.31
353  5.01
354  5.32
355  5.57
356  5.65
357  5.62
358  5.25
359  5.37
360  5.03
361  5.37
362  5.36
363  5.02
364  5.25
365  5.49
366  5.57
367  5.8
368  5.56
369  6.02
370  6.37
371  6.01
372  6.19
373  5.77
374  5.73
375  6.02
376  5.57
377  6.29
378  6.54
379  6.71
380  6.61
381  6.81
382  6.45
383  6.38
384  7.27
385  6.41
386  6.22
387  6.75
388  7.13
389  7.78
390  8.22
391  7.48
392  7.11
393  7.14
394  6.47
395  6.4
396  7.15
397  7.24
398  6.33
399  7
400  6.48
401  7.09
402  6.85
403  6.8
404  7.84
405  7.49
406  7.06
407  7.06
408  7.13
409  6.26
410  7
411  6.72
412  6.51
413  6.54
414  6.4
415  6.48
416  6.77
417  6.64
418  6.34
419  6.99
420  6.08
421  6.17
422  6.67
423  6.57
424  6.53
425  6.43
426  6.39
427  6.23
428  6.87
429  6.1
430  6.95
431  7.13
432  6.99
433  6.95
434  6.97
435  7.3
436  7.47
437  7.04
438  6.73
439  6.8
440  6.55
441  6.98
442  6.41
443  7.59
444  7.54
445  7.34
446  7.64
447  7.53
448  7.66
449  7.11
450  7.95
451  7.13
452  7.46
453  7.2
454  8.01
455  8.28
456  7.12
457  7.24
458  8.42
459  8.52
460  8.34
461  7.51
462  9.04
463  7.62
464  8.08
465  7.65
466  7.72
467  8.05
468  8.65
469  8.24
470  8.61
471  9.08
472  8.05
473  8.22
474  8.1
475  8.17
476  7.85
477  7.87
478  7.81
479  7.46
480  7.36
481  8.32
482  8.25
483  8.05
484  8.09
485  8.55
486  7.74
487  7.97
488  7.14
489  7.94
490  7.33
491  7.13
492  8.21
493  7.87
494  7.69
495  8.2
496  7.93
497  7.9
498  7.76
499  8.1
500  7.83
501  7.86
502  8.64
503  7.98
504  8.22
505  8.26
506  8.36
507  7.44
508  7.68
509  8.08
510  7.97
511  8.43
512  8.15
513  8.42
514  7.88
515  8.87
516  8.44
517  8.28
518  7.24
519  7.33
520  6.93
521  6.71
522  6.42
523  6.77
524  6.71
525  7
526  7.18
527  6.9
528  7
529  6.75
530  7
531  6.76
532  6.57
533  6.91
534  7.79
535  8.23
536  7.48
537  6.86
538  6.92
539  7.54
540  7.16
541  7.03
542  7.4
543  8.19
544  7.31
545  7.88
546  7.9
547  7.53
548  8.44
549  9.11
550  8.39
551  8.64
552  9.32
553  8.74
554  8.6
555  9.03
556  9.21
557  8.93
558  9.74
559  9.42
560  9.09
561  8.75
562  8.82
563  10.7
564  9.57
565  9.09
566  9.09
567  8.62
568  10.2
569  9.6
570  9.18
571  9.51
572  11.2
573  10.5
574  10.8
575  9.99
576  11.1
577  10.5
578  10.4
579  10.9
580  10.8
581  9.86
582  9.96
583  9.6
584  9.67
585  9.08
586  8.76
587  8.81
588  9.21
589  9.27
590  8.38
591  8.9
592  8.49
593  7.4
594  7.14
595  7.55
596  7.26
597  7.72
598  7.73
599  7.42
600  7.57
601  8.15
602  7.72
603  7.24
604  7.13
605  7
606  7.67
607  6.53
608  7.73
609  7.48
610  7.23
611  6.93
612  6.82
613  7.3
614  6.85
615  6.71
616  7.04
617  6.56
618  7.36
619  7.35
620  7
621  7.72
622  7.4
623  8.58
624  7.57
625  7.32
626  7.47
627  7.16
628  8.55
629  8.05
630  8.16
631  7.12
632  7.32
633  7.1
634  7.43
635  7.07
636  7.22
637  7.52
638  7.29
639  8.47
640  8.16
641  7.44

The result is 3.0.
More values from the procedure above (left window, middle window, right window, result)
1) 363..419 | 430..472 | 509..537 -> -3.82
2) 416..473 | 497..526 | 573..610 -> 0.58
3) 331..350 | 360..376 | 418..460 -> 1.79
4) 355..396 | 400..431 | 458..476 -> 1.62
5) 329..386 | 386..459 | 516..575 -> -3.15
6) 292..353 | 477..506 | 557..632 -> -2.79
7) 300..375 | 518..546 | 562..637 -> 1.56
